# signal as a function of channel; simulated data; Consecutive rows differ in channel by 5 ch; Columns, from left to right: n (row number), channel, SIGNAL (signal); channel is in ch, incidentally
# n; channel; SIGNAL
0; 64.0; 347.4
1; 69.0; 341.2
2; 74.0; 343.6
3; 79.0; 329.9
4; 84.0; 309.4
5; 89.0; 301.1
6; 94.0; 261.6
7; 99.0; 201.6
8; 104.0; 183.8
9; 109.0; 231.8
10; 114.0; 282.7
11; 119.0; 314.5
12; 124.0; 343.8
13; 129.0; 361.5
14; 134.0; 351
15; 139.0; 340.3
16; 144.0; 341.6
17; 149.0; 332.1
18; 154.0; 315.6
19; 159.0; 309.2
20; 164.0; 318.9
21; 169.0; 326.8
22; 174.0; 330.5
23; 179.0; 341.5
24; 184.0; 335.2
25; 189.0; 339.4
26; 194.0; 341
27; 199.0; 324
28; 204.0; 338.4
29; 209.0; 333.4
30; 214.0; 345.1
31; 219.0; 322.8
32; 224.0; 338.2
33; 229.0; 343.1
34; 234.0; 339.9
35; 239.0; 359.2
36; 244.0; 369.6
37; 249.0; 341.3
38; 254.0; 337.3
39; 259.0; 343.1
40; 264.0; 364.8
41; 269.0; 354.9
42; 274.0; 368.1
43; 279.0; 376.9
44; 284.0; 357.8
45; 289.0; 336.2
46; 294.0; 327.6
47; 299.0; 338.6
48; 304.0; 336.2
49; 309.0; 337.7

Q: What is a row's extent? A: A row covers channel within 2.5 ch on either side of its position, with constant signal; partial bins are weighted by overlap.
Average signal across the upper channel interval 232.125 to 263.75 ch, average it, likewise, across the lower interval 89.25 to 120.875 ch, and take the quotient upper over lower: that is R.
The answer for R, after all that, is 1.41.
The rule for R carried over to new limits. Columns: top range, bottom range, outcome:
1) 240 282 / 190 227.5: 1.07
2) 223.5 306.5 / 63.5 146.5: 1.15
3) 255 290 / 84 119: 1.41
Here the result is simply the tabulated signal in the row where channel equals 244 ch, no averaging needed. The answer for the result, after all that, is 369.6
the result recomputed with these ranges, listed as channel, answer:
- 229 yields 343.1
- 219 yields 322.8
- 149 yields 332.1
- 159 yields 309.2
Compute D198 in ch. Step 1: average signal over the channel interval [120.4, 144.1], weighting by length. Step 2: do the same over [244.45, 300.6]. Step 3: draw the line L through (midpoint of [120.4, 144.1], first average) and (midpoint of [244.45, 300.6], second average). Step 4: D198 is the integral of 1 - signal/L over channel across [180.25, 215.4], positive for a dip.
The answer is 1.2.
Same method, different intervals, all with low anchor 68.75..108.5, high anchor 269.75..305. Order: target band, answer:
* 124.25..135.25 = -2.3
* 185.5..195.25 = -0.8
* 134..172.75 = -3.4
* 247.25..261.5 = -0.1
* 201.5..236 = -1.3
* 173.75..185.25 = -1.0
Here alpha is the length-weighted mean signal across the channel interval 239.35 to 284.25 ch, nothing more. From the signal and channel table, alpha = 357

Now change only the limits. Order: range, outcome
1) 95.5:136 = 282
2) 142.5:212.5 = 331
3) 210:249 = 345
